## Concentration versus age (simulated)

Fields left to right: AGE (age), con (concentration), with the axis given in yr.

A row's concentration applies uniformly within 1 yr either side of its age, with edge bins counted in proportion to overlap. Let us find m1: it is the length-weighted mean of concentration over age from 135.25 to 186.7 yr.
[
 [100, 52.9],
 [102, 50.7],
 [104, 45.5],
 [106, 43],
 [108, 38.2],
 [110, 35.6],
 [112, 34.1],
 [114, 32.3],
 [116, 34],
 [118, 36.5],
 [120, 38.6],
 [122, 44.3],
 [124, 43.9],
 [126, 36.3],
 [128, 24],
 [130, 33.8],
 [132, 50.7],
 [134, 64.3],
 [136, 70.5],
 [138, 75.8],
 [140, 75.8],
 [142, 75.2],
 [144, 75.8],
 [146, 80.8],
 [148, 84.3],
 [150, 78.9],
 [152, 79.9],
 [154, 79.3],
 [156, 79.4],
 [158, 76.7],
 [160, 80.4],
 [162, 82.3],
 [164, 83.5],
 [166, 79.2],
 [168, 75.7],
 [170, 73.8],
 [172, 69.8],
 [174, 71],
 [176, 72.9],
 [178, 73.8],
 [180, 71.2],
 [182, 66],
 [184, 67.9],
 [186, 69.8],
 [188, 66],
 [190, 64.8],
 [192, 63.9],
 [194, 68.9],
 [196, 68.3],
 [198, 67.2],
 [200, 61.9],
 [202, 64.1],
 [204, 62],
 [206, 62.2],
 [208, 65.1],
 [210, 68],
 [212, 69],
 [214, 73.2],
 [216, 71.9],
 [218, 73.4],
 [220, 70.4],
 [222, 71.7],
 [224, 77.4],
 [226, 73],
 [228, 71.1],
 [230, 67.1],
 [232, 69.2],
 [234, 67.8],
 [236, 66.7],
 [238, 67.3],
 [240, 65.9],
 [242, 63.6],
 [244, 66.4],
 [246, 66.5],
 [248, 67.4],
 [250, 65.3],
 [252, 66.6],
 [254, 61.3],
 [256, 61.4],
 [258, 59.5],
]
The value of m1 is 75.8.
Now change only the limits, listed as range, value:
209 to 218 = 70.8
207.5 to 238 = 70.3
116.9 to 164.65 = 64.4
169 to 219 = 68.2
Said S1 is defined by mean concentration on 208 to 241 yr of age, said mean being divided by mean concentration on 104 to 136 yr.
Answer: 1.7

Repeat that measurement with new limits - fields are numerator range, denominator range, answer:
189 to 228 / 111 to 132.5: 1.86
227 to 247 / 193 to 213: 1.02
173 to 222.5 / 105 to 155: 1.25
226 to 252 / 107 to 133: 1.81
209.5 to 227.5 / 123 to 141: 1.37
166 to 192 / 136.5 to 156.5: 0.90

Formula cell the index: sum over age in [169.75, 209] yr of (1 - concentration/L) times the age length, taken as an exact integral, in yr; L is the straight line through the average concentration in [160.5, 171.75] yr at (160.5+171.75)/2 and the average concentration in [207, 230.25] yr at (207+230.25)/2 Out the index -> 4.1 yr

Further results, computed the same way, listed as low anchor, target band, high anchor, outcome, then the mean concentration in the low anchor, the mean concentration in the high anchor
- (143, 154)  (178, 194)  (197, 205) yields 0.18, 79.9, 63.8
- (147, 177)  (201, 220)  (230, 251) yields 0.82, 77.8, 66.6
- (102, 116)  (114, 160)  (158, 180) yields -2.56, 38.7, 76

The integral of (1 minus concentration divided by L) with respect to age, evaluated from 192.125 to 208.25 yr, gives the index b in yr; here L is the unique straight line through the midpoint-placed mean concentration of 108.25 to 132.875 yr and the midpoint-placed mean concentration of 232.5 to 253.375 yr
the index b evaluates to -2.56 yr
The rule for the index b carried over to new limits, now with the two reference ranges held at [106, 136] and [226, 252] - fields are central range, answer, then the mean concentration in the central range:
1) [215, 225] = -1.60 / 73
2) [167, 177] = -4.00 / 72.6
